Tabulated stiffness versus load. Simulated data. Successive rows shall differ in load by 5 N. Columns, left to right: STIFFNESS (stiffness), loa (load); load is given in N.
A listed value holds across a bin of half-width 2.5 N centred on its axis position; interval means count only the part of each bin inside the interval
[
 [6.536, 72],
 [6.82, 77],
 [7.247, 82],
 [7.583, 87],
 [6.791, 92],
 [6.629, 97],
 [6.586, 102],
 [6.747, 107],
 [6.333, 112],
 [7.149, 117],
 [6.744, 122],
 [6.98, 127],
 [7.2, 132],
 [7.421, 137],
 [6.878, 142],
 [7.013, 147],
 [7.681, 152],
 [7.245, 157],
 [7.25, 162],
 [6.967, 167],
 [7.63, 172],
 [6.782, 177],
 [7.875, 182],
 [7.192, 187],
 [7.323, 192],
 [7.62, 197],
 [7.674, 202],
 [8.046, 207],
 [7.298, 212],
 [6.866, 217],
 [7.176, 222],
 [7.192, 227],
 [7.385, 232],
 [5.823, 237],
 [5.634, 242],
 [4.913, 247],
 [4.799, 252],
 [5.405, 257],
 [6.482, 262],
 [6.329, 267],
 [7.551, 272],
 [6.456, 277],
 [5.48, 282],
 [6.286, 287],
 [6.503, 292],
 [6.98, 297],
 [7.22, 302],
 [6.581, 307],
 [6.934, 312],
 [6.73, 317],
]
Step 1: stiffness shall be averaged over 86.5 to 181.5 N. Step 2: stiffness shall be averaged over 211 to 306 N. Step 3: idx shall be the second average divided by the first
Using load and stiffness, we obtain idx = 0.9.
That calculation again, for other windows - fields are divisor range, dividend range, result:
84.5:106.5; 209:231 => 1.04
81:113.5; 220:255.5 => 0.89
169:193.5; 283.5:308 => 0.91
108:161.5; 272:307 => 0.93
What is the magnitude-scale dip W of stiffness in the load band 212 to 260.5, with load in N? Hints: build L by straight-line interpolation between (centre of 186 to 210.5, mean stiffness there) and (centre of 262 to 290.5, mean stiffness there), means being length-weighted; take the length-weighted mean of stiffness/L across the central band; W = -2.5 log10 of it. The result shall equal 0.14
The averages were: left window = 7.58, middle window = 6.2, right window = 6.43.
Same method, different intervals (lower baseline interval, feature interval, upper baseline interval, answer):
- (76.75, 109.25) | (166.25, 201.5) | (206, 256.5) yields -0.122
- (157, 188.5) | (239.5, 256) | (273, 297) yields 0.281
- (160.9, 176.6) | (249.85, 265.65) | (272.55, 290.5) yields 0.148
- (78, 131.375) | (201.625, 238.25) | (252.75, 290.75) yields -0.123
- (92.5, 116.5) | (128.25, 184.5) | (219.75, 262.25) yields -0.134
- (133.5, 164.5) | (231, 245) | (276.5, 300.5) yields 0.098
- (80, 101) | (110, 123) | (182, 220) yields 0.058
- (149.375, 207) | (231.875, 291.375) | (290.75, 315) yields 0.172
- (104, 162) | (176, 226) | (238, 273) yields -0.166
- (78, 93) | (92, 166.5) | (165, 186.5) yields 0.042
